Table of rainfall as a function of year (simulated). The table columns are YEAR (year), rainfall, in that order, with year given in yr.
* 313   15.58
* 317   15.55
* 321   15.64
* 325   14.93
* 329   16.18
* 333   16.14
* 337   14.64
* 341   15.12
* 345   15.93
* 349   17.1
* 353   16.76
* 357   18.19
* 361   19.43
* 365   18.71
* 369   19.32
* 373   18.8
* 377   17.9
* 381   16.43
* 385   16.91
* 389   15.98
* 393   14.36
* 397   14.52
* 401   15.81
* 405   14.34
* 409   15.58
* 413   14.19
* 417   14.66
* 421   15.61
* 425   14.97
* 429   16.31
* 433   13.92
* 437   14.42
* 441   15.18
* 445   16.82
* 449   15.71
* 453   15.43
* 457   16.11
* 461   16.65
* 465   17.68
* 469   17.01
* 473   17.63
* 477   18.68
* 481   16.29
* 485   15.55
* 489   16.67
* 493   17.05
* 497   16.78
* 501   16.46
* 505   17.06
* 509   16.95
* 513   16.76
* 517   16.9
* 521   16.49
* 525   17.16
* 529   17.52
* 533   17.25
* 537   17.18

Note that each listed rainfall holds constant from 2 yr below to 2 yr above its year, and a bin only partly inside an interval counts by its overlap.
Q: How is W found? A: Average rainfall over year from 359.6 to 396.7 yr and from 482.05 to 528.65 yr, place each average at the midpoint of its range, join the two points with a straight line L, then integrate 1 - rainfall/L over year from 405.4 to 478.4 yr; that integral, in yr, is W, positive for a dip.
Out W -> 5.1 yr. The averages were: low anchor 17.4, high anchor 16.7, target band 15.9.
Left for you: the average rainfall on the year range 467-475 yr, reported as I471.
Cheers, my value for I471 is 17.3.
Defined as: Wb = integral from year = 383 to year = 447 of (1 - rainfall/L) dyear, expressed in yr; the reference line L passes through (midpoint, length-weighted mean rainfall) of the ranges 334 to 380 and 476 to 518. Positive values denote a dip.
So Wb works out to 7.2 yr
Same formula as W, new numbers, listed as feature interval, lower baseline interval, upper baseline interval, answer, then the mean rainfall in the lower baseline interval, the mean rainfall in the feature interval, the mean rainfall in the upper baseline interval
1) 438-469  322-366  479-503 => 0.52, 16.6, 16.2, 16.5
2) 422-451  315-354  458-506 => 2.17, 15.8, 15.3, 16.9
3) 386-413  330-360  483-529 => 2.29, 16.4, 15.1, 16.7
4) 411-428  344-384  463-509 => 2.46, 17.9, 14.9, 17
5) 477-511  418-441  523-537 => -0.50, 15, 16.7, 17.3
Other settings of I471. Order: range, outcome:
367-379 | 18.7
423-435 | 15.1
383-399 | 15.4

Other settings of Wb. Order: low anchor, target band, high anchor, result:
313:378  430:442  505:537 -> 1.7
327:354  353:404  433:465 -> -4.0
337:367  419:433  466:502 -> 1.3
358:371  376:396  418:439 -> 1.8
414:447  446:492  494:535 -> -2.0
